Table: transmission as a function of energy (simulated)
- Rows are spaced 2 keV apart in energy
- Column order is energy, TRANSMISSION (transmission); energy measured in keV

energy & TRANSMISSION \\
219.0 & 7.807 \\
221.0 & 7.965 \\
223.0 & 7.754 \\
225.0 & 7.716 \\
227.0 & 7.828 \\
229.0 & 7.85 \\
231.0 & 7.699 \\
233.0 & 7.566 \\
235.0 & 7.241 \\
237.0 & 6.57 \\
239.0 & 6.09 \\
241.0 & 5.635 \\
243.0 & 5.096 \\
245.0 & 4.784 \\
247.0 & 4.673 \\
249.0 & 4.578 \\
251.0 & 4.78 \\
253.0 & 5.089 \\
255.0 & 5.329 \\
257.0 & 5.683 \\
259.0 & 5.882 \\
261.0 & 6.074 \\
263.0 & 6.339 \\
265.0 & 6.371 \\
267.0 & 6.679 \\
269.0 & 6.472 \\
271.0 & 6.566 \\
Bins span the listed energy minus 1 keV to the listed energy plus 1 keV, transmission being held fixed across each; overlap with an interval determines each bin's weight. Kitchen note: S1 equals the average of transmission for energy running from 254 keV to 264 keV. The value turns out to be 5.86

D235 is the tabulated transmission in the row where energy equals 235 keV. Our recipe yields 7.241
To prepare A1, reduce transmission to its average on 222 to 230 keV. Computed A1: 7.79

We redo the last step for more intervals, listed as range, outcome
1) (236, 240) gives 6.33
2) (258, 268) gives 6.27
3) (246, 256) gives 4.89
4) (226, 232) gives 7.79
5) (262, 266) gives 6.36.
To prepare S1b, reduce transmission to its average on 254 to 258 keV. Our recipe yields 5.51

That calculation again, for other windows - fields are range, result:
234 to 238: 6.91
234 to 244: 6.13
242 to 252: 4.78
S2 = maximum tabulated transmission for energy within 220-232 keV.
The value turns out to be 7.965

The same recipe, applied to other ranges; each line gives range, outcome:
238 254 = 6.09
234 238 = 7.241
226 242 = 7.85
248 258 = 5.683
